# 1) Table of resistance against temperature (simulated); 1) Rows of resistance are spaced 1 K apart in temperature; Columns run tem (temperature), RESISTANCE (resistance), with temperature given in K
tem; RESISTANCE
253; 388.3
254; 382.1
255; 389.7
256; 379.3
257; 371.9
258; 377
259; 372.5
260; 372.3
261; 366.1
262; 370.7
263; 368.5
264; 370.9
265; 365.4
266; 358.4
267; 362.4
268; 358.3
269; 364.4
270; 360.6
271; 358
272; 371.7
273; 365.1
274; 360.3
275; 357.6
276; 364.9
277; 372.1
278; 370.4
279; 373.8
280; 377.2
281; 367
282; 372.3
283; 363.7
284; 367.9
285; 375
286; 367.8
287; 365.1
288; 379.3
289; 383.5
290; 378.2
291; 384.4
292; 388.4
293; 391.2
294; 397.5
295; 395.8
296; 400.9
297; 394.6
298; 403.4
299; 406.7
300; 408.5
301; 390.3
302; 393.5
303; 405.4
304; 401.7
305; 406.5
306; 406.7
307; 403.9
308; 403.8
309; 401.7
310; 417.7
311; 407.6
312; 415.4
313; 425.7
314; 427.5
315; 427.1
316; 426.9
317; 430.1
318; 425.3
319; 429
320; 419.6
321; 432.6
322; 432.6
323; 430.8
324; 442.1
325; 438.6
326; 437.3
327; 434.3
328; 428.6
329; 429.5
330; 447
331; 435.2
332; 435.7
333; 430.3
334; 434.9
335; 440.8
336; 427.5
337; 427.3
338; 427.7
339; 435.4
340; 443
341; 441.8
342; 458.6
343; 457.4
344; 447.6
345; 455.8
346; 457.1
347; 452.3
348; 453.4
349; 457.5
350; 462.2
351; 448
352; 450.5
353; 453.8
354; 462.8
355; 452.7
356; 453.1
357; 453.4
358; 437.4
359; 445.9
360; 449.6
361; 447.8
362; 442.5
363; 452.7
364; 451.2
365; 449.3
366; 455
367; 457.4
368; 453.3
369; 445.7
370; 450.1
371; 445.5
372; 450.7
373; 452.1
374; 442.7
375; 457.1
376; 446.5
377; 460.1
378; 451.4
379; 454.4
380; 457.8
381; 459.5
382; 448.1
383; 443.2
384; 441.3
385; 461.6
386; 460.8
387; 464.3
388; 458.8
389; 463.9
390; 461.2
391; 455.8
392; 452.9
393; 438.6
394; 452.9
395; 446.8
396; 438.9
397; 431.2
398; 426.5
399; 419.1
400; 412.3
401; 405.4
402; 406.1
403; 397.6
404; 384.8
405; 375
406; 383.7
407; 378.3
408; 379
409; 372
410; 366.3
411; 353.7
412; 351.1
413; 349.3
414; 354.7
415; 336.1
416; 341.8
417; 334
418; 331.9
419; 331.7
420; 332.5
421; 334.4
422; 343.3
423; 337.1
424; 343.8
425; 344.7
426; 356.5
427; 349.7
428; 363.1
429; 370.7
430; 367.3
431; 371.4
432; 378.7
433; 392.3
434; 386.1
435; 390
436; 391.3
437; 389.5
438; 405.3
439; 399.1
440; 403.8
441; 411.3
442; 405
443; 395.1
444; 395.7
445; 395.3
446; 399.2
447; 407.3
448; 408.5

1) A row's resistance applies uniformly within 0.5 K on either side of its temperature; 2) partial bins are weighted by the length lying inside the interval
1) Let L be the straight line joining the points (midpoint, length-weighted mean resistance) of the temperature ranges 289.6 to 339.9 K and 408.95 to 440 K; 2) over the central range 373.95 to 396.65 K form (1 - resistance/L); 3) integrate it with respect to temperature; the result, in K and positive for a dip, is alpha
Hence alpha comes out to -4.3 K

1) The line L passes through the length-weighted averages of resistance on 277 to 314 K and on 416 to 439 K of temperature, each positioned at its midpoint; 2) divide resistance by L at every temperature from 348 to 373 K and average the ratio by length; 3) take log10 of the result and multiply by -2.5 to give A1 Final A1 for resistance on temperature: -0.196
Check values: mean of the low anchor 392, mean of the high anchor 362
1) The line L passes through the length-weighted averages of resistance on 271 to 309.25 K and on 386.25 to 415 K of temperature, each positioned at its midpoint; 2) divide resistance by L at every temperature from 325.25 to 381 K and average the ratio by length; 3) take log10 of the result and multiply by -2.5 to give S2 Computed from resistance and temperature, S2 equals -0.13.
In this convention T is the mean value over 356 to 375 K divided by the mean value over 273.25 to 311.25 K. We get 1.16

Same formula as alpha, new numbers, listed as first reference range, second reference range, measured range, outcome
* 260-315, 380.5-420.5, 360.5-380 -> -2.5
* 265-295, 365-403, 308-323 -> -1.0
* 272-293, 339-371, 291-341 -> -1.3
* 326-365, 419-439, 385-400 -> -1.7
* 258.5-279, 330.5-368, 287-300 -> 0.0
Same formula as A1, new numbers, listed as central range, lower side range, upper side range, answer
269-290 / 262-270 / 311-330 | 0.03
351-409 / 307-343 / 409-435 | -0.14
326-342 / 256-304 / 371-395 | -0.05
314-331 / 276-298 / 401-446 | -0.15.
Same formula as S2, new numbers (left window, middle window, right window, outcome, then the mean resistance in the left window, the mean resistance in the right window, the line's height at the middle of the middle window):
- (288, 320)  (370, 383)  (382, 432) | -0.143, 406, 392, 396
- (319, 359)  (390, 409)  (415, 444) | -0.062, 443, 368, 393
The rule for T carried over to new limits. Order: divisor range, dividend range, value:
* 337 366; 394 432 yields 0.83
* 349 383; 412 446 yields 0.81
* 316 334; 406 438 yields 0.83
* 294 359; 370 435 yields 0.94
